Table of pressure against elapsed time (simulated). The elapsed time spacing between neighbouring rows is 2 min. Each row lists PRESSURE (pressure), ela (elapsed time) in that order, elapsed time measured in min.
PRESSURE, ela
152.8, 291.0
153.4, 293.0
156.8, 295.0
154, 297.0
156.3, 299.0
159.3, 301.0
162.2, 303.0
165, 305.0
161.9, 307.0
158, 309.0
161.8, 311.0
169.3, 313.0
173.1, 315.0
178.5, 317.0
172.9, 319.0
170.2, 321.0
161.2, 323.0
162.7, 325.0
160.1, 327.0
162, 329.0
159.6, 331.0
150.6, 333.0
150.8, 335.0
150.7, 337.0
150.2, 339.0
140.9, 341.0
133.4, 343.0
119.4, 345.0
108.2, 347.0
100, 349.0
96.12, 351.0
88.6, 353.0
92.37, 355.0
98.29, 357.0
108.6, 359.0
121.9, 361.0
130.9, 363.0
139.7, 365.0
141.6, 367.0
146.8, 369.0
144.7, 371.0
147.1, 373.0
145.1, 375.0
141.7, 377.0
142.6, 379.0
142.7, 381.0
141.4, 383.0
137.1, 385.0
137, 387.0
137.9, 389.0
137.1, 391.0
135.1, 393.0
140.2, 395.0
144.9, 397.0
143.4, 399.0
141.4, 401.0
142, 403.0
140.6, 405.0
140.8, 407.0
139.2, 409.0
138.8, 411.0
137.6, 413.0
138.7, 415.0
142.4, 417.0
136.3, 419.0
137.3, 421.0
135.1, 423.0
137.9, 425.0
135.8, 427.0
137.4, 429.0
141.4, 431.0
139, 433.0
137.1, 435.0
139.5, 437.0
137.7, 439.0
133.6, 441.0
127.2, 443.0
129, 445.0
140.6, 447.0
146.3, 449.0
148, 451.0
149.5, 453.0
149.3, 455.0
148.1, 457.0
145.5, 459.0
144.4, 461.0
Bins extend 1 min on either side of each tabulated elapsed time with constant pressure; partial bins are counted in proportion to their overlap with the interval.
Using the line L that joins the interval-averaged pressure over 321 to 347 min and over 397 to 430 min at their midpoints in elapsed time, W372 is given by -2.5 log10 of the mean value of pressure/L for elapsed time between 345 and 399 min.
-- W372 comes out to 0.12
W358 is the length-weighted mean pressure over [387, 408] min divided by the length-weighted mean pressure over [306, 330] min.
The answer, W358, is 0.8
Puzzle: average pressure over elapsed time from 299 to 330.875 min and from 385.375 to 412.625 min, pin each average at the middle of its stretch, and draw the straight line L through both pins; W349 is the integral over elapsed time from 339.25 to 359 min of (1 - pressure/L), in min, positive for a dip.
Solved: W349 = 5.7 min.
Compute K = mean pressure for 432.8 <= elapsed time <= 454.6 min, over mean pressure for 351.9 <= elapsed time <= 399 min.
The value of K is 1.05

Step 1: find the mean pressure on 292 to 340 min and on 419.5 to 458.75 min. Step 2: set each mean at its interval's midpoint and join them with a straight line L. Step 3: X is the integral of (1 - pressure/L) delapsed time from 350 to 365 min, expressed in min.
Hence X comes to 4.49 min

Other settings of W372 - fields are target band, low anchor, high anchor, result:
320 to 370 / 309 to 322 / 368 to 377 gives 0.18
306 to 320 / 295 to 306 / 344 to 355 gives -0.17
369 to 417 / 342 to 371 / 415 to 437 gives -0.10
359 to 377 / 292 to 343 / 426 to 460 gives 0.10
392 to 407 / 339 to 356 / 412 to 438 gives -0.09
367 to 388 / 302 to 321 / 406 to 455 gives 0.07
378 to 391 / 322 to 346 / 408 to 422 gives 0.03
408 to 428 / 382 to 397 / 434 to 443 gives -0.01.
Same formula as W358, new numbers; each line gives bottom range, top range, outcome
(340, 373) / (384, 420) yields 1.16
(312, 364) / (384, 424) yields 1.00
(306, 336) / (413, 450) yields 0.84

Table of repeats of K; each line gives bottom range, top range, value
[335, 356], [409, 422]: 1.16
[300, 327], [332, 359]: 0.73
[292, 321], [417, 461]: 0.86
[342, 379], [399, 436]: 1.13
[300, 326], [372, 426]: 0.84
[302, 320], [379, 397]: 0.83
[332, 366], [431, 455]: 1.14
